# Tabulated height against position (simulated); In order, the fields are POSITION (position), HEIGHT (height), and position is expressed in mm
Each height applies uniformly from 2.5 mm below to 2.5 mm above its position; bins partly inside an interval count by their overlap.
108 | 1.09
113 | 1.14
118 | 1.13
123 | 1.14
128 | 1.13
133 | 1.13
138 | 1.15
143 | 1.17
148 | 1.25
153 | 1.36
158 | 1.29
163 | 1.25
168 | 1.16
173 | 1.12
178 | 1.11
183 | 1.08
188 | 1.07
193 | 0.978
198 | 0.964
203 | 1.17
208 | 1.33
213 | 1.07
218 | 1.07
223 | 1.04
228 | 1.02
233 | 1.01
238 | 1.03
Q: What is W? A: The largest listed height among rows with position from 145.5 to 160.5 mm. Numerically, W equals 1.36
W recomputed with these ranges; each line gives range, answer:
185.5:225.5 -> 1.33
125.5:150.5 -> 1.25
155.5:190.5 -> 1.29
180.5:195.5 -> 1.08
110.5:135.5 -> 1.14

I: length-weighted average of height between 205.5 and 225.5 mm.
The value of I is 1.13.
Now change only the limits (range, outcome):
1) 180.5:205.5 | 1.05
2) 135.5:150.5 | 1.19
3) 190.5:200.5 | 0.971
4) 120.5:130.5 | 1.13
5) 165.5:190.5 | 1.11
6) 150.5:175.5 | 1.24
